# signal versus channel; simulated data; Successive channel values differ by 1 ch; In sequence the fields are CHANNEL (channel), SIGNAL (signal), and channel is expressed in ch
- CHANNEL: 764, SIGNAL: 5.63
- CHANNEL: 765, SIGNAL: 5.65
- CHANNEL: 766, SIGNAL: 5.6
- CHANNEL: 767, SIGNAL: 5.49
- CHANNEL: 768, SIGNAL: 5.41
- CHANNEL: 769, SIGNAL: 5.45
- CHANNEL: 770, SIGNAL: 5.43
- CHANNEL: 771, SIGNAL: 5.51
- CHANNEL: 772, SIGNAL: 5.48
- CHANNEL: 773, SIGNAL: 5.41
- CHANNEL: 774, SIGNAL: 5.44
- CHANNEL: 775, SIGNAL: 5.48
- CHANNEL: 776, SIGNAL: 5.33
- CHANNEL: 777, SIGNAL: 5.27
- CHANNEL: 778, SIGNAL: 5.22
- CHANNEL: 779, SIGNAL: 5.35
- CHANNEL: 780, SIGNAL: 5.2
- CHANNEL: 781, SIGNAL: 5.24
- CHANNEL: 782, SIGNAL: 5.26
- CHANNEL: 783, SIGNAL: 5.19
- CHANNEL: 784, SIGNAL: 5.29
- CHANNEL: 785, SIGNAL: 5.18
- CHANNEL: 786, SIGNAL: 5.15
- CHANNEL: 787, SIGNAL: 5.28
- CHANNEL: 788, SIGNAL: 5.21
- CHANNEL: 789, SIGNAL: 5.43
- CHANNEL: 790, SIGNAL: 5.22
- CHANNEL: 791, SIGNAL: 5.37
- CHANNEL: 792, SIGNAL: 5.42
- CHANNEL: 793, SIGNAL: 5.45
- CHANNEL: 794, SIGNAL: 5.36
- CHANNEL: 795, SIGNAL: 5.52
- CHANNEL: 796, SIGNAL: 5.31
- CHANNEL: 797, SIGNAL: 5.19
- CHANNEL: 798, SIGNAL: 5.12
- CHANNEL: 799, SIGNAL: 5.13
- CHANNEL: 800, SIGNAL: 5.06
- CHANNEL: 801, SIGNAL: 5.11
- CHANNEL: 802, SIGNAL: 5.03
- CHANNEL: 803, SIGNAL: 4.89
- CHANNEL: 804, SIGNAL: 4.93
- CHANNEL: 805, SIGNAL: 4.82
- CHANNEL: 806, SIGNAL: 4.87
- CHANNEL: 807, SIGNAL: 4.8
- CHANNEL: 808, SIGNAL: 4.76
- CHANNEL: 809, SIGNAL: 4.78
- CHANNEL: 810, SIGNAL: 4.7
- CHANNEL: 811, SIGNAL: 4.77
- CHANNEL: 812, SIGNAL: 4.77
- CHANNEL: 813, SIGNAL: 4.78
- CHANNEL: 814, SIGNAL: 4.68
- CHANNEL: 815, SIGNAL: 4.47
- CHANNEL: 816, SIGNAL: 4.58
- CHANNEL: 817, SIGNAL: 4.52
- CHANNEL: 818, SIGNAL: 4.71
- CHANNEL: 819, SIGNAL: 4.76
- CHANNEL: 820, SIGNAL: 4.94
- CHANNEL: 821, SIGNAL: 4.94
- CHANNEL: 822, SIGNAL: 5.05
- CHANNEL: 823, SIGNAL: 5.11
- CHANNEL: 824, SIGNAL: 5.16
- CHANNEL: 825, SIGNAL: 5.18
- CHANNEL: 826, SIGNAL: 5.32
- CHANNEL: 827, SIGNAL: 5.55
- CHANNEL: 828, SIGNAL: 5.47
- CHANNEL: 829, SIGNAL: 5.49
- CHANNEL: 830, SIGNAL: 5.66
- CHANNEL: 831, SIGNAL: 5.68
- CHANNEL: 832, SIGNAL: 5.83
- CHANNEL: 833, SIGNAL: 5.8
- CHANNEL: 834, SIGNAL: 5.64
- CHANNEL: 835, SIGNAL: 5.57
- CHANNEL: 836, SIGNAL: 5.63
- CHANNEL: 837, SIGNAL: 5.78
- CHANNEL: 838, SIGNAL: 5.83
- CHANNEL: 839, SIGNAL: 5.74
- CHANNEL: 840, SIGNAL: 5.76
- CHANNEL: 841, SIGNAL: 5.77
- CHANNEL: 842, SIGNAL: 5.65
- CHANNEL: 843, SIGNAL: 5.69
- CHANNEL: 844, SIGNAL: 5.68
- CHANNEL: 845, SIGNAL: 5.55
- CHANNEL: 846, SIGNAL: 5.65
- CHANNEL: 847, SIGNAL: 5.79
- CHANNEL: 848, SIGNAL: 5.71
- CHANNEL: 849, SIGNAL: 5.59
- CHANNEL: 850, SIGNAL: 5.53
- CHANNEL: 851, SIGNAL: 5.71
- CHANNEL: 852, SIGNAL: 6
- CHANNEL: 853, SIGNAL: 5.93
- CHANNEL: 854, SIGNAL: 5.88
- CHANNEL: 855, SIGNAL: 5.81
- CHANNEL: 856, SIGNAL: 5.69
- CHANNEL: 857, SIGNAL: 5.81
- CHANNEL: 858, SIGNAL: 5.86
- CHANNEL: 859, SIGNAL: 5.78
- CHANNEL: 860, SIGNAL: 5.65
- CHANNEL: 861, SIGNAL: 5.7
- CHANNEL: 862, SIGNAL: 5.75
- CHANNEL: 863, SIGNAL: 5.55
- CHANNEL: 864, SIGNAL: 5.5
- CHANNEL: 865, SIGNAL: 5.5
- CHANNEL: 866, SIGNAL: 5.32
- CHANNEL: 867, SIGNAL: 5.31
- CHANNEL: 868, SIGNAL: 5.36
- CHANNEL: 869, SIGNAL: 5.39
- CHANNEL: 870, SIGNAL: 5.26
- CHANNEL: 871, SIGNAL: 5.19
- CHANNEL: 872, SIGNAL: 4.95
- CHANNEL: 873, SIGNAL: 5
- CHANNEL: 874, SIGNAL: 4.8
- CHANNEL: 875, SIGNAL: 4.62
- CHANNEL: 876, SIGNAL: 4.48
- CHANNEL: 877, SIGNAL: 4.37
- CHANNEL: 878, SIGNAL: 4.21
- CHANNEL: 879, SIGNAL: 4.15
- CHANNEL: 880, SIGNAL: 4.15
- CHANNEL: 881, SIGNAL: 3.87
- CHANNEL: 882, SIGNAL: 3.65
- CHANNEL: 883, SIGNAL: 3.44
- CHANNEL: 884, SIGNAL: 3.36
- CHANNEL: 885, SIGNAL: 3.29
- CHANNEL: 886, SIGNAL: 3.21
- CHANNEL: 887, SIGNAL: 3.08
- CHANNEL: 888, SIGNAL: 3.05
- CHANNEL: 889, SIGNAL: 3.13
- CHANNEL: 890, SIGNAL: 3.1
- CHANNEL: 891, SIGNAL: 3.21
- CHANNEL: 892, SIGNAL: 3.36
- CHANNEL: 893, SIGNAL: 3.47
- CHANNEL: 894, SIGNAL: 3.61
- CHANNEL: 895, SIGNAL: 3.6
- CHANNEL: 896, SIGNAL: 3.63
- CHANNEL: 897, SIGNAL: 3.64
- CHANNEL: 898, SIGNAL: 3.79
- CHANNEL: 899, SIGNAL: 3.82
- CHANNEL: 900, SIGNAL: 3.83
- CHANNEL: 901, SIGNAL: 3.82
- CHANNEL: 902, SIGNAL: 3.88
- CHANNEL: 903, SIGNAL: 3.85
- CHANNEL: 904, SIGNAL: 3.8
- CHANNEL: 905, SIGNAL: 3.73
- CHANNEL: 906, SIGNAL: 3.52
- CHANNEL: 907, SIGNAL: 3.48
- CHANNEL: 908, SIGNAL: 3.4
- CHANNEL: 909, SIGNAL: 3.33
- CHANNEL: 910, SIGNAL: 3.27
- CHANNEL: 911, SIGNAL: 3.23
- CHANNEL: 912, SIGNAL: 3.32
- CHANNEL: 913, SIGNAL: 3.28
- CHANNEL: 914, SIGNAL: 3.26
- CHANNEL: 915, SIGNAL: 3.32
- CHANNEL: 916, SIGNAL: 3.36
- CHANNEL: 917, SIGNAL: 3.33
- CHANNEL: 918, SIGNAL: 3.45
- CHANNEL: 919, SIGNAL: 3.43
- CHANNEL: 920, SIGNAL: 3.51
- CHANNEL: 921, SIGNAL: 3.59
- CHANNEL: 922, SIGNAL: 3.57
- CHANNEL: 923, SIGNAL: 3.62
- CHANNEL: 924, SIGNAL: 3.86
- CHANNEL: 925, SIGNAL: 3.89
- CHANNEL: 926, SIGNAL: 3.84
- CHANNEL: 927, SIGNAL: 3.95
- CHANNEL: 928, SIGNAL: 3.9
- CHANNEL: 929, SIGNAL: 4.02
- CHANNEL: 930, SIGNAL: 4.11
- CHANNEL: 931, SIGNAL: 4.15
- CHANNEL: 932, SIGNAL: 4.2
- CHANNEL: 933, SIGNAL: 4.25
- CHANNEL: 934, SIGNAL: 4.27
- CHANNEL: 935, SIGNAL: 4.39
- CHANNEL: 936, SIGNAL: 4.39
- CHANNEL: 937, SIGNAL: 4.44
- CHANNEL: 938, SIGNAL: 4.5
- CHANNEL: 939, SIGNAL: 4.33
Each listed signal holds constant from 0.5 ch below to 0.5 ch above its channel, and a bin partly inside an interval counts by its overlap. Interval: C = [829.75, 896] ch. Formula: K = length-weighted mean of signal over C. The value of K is 4.97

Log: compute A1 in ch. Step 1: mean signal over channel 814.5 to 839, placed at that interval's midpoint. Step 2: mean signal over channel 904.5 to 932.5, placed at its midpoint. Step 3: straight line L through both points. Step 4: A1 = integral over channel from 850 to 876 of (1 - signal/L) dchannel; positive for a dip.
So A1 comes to -4.8 ch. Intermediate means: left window 5.29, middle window 5.47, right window 3.6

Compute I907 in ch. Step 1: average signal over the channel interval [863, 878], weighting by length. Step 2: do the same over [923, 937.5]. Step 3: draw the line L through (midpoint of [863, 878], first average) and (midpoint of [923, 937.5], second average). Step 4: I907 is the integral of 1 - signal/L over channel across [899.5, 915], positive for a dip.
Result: 3.3 ch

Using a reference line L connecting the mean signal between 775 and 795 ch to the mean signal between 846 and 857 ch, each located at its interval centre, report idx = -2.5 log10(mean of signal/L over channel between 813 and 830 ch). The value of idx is 0.112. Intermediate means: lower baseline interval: 5.3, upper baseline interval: 5.76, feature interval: 5.01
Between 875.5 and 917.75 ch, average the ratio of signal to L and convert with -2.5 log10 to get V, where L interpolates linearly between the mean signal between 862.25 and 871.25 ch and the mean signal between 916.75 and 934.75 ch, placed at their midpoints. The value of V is 0.28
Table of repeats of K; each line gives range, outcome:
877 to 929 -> 3.57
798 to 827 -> 4.9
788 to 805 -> 5.21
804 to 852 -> 5.29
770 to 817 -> 5.12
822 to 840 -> 5.55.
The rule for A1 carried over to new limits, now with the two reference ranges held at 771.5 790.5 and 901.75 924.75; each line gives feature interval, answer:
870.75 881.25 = -1.36 ch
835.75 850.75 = -4.19 ch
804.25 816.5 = 0.40 ch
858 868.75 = -3.55 ch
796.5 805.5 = -0.01 ch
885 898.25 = 1.48 ch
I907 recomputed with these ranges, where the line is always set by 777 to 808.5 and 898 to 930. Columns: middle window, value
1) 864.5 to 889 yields -1.47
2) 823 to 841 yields -3.56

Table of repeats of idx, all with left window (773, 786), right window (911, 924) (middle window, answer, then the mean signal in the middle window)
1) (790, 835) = -0.06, 5.11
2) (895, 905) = -0.03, 3.77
